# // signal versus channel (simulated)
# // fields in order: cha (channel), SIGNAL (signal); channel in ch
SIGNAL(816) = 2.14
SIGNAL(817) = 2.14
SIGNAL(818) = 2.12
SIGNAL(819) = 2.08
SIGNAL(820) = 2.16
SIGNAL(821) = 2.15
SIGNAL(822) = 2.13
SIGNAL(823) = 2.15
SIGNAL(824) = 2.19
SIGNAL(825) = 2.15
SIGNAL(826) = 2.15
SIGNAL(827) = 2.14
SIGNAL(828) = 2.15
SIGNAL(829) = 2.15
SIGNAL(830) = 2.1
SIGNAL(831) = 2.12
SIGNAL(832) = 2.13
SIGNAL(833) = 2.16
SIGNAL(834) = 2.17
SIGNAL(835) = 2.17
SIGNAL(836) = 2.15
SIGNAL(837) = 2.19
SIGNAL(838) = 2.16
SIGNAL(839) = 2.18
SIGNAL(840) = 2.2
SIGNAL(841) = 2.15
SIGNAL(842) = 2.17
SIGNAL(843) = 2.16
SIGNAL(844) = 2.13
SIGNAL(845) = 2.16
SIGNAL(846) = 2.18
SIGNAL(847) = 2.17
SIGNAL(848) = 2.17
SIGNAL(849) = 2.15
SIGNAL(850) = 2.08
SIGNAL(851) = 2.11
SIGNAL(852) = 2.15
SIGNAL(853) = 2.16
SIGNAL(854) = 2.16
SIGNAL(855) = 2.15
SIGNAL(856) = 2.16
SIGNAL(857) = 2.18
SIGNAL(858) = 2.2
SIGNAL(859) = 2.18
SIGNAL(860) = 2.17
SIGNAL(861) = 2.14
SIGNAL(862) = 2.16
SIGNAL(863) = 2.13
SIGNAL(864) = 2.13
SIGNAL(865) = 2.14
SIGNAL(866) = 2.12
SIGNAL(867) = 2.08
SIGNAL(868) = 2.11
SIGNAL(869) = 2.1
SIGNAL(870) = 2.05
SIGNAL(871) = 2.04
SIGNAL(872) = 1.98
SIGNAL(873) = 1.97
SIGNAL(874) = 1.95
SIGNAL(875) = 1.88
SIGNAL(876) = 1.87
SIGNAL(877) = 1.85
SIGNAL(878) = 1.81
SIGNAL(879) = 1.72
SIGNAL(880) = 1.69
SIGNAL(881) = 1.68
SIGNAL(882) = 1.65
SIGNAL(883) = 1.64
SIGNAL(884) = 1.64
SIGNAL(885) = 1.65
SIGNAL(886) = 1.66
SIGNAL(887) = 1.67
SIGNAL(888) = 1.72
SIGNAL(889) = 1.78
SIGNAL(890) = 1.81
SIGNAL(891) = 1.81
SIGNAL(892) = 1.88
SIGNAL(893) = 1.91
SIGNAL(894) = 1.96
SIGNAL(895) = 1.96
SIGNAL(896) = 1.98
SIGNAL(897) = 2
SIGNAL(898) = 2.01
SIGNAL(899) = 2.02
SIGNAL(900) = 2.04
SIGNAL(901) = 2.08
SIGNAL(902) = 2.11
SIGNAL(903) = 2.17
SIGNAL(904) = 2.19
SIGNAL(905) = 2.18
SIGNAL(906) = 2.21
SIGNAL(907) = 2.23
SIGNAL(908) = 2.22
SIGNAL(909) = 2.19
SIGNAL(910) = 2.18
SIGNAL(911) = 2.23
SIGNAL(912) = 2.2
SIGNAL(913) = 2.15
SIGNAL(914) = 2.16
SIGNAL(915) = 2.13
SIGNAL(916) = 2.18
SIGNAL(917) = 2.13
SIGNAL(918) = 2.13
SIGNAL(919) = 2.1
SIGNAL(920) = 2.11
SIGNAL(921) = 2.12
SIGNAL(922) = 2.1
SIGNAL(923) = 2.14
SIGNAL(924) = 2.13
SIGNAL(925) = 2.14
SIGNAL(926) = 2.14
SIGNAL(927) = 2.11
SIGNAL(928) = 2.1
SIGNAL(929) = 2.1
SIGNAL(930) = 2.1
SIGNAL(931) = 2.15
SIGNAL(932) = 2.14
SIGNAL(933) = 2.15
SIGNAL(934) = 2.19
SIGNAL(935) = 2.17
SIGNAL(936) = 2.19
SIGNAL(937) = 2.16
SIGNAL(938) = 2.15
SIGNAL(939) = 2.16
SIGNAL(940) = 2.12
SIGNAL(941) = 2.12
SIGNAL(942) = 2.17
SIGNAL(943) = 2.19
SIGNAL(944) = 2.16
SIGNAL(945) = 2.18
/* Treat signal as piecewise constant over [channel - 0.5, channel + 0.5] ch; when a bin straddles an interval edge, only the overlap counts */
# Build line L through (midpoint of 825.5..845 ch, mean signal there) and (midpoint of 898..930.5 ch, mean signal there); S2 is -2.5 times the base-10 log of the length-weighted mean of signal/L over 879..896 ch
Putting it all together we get 0.21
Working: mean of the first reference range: 2.15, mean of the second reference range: 2.14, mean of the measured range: 1.76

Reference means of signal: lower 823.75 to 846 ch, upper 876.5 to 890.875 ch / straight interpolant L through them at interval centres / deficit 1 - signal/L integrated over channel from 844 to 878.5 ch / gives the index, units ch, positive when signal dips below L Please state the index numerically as -3.1 ch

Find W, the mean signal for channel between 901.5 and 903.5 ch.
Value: 2.14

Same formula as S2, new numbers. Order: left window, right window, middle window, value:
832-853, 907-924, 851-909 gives 0.087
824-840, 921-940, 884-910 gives 0.089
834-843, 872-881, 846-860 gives -0.058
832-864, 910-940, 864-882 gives 0.113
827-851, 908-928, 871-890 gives 0.208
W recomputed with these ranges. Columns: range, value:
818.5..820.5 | 2.12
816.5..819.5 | 2.11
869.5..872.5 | 2.02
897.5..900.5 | 2.02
